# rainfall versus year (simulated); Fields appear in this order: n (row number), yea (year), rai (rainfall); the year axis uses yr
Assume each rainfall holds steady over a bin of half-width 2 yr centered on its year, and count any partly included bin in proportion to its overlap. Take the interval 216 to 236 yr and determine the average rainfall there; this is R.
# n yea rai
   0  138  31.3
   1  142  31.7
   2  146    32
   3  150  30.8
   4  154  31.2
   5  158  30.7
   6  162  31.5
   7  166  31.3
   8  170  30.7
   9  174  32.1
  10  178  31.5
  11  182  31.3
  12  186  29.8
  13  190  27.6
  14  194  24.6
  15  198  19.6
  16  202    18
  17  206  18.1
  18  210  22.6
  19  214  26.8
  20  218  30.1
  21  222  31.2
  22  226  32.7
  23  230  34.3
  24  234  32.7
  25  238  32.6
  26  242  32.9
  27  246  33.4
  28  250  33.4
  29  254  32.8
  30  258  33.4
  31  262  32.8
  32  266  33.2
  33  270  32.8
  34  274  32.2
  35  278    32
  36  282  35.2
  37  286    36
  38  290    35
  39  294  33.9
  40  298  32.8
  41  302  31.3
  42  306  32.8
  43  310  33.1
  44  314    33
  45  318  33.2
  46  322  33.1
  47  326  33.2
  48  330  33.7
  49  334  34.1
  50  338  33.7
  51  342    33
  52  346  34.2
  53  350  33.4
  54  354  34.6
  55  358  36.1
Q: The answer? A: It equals 32.2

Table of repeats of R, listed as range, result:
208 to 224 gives 27.7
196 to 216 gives 21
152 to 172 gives 31.1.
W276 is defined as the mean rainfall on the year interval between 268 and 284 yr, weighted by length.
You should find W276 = 33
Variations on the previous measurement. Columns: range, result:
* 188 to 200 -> 23.9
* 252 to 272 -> 33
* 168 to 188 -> 31.1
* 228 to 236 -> 33.5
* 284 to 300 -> 34.4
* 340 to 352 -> 33.5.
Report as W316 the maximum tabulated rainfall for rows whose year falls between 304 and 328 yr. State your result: 33.2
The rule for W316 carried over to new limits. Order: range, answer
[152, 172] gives 31.5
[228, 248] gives 34.3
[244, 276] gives 33.4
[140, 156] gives 32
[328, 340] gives 34.1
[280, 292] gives 36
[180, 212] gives 31.3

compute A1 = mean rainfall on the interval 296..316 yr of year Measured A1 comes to 32.6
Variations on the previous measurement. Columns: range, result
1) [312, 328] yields 33.1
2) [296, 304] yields 32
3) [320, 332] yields 33.3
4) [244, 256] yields 33.2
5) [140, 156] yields 31.4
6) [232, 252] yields 33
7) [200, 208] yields 18.1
